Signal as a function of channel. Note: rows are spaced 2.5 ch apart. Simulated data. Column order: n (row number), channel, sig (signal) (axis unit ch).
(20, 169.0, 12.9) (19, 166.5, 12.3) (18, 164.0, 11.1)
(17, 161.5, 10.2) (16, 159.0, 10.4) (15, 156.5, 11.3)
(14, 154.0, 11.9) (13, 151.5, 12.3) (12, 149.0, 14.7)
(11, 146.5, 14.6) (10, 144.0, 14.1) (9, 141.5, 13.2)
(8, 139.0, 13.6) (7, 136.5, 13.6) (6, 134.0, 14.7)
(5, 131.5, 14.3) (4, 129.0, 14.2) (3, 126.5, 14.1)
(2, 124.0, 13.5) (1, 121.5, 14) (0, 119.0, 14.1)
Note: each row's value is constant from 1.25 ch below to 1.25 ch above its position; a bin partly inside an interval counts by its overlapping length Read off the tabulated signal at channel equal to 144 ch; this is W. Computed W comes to 14.1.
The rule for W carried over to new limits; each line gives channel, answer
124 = 13.5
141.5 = 13.2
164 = 11.1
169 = 12.9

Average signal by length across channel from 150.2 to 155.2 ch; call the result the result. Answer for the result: 12.1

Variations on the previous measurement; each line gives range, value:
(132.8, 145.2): 13.8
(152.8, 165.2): 11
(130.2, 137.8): 14.2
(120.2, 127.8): 13.9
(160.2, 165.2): 10.6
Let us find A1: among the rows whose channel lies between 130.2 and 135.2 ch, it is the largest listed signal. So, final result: 14.7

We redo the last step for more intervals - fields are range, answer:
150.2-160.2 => 12.3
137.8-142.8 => 13.6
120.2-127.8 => 14.1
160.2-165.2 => 11.1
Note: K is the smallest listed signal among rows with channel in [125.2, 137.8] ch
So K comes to 13.6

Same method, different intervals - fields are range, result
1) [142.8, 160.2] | 10.4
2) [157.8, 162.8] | 10.2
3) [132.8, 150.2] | 13.2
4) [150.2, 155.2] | 11.9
